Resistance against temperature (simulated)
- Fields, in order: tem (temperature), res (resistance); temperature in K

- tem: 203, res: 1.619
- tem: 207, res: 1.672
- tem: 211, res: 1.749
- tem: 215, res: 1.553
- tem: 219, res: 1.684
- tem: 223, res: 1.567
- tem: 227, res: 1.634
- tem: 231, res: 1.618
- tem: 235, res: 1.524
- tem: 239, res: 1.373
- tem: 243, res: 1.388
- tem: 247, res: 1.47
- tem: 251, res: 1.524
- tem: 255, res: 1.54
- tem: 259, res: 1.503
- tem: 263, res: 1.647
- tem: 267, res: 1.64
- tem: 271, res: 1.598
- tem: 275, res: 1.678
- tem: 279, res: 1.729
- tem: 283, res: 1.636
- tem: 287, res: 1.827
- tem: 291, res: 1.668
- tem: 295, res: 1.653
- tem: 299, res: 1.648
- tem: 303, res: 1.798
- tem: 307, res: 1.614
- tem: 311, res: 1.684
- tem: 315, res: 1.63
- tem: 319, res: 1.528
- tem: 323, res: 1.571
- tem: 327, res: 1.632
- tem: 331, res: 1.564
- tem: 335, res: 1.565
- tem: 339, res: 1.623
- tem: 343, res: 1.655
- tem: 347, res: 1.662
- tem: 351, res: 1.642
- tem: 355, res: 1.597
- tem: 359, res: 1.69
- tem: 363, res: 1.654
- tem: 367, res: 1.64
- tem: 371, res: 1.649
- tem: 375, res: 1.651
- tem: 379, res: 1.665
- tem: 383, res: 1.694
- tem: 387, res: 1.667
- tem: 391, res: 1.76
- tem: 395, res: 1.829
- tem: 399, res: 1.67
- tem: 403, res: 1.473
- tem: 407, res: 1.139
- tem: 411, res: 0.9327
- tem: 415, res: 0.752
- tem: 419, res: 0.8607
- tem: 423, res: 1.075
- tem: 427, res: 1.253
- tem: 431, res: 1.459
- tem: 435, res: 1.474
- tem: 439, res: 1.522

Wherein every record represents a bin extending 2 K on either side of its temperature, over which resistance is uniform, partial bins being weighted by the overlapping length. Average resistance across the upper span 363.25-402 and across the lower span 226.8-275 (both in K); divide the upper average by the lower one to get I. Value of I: 1.09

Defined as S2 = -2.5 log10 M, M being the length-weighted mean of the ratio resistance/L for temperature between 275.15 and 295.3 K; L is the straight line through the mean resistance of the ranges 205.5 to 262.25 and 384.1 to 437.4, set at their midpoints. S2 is -0.14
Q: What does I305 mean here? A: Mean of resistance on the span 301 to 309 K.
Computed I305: 1.71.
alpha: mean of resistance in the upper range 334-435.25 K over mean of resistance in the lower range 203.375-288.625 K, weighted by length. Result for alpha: 0.93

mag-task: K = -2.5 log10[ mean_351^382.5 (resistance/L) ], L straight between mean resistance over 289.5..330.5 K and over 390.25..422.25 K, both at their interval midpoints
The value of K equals -0.161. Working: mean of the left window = 1.64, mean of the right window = 1.28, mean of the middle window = 1.65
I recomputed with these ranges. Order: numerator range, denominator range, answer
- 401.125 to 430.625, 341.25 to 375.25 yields 0.66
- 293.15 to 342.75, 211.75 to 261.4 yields 1.06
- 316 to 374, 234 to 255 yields 1.11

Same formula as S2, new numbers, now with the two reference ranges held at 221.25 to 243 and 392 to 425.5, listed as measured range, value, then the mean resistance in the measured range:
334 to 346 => -0.20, 1.62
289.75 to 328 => -0.17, 1.64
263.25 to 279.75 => -0.13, 1.65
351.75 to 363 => -0.24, 1.65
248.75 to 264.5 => -0.04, 1.55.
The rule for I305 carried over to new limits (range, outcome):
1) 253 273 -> 1.59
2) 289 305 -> 1.69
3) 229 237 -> 1.57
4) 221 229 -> 1.6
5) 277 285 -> 1.68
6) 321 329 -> 1.6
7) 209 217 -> 1.65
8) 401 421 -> 1.03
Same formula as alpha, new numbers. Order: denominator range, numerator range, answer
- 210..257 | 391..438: 0.83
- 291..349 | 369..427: 0.86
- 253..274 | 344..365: 1.04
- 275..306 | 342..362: 0.97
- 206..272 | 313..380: 1.04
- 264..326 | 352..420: 0.90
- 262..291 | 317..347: 0.95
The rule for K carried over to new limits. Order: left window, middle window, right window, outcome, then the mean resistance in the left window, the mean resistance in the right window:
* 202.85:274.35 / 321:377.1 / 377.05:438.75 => -0.13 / 1.57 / 1.38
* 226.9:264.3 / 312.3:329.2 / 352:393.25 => 0.01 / 1.51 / 1.67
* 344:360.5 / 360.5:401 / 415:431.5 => -0.19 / 1.65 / 1.09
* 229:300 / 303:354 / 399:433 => -0.16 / 1.59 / 1.15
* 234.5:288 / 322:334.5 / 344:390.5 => 0.03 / 1.57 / 1.66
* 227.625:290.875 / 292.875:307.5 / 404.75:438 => -0.15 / 1.58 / 1.13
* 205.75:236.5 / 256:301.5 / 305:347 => -0.03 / 1.63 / 1.61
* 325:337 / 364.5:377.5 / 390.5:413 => -0.10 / 1.59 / 1.45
